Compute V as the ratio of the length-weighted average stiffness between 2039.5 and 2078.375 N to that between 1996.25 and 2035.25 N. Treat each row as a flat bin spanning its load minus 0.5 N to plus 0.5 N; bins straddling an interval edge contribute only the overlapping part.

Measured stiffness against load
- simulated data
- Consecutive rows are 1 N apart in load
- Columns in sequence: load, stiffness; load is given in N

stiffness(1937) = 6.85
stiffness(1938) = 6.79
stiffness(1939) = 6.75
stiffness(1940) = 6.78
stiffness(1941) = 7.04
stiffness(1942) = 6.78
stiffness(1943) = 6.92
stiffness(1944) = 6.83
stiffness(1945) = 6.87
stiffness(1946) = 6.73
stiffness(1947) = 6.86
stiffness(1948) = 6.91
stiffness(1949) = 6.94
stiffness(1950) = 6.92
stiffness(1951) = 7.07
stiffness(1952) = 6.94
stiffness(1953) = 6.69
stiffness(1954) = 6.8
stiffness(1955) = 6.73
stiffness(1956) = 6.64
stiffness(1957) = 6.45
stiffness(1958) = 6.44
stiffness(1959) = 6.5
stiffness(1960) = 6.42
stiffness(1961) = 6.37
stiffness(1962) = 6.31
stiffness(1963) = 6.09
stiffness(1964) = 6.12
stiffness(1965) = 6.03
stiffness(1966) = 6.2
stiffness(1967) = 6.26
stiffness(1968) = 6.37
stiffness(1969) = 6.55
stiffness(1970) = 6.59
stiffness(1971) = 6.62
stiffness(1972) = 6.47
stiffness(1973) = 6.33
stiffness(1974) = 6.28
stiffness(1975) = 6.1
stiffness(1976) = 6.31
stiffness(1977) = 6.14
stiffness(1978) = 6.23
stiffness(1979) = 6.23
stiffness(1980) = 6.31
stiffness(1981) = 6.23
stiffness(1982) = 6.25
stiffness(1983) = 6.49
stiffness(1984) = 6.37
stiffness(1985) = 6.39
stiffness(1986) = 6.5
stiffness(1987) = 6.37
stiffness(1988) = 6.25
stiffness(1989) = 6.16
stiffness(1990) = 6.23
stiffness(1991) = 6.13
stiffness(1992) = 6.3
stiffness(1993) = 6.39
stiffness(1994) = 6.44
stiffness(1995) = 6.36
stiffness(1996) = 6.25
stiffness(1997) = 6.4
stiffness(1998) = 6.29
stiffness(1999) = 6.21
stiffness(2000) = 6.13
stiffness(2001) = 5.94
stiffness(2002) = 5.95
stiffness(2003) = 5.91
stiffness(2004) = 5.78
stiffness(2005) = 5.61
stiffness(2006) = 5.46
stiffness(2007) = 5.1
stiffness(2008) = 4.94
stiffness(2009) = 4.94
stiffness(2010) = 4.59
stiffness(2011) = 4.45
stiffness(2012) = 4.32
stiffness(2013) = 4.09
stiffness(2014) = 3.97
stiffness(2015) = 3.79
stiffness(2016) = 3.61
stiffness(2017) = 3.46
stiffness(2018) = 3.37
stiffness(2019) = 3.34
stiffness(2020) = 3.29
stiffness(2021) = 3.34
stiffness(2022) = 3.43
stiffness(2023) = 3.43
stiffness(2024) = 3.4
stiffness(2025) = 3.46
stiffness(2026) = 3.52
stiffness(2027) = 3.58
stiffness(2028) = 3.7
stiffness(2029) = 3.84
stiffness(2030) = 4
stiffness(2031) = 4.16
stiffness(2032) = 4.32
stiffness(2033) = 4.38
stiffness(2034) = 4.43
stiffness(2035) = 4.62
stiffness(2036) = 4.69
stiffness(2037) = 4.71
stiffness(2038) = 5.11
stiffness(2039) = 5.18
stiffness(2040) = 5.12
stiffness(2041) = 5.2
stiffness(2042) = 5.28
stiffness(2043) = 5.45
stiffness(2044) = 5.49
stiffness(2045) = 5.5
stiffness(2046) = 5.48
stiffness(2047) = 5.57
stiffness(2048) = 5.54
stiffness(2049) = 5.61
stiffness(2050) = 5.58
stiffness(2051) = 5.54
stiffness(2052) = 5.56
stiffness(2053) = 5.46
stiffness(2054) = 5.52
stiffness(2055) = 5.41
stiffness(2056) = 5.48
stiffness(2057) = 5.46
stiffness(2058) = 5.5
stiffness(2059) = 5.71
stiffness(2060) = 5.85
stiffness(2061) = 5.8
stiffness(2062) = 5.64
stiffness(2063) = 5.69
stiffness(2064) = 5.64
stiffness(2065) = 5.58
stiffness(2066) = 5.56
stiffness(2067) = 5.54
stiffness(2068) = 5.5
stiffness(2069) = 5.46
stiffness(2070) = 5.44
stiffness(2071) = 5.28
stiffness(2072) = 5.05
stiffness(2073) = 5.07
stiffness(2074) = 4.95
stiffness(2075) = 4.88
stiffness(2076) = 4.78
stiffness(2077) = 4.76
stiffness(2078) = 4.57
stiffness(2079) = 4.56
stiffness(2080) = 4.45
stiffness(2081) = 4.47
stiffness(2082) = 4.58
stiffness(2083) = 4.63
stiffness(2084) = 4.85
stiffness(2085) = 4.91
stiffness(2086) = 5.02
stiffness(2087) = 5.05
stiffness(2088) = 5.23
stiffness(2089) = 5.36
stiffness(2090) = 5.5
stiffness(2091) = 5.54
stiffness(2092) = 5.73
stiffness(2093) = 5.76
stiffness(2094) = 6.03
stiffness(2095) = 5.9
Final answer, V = 1.2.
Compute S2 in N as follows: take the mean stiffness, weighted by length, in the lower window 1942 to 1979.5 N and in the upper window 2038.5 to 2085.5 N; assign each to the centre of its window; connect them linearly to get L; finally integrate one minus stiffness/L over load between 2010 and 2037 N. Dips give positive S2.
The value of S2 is 8.8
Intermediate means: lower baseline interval 6.52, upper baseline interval 5.28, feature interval 3.88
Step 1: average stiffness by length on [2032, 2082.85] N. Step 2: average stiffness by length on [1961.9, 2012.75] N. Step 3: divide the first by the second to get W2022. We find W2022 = 0.86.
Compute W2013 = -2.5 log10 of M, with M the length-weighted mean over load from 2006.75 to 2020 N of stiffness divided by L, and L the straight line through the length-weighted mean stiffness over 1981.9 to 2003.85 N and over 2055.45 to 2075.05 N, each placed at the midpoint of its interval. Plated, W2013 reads 0.42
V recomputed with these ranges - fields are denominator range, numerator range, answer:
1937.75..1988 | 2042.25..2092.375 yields 0.81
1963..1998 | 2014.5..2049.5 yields 0.69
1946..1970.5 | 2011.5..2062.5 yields 0.71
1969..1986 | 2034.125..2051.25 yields 0.83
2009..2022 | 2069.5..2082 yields 1.26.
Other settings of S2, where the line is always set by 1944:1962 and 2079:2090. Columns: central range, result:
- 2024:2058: 3.52 N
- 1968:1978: 0.10 N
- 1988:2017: 2.73 N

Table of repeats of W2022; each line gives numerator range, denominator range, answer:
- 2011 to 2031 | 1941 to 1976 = 0.56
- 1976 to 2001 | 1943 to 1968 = 0.95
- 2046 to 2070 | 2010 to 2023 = 1.49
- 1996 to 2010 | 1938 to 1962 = 0.85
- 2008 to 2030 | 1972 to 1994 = 0.60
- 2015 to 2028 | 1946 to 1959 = 0.51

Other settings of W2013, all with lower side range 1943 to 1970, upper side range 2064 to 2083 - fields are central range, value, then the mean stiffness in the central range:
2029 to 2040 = 0.21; 4.55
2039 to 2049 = 0.00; 5.4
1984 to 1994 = -0.03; 6.31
